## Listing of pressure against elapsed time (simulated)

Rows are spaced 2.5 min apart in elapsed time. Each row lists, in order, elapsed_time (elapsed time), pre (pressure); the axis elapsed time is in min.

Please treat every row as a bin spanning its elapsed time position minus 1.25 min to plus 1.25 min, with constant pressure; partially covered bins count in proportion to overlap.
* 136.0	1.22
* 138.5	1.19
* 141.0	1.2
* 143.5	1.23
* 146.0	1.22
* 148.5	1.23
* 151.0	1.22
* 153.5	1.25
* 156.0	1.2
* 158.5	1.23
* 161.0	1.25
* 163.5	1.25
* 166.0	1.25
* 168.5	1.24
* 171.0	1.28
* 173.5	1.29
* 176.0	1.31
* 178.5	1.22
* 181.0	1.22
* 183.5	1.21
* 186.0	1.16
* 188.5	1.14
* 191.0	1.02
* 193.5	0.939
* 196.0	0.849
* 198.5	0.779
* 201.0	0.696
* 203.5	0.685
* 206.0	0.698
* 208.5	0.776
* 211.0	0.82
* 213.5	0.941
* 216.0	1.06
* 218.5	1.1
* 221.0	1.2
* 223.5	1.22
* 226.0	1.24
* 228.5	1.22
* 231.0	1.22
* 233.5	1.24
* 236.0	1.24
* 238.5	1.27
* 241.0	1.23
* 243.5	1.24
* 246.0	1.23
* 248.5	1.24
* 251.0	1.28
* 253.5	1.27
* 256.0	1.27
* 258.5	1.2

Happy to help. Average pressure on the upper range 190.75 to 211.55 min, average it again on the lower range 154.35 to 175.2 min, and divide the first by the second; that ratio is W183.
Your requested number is 0.64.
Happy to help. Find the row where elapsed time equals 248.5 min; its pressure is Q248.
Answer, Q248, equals 1.24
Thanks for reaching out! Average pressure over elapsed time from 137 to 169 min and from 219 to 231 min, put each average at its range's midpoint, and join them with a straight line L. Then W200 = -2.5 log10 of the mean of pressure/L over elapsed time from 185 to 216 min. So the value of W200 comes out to 0.352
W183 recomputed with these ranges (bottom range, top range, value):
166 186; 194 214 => 0.63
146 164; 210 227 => 0.88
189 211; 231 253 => 1.52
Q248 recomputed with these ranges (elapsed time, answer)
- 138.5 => 1.19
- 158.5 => 1.23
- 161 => 1.25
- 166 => 1.25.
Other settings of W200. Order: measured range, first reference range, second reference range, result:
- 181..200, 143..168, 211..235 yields 0.16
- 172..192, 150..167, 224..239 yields 0.03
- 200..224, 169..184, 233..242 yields 0.34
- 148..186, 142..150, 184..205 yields -0.14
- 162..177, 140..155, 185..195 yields -0.12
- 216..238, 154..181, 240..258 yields 0.04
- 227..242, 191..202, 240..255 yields -0.08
